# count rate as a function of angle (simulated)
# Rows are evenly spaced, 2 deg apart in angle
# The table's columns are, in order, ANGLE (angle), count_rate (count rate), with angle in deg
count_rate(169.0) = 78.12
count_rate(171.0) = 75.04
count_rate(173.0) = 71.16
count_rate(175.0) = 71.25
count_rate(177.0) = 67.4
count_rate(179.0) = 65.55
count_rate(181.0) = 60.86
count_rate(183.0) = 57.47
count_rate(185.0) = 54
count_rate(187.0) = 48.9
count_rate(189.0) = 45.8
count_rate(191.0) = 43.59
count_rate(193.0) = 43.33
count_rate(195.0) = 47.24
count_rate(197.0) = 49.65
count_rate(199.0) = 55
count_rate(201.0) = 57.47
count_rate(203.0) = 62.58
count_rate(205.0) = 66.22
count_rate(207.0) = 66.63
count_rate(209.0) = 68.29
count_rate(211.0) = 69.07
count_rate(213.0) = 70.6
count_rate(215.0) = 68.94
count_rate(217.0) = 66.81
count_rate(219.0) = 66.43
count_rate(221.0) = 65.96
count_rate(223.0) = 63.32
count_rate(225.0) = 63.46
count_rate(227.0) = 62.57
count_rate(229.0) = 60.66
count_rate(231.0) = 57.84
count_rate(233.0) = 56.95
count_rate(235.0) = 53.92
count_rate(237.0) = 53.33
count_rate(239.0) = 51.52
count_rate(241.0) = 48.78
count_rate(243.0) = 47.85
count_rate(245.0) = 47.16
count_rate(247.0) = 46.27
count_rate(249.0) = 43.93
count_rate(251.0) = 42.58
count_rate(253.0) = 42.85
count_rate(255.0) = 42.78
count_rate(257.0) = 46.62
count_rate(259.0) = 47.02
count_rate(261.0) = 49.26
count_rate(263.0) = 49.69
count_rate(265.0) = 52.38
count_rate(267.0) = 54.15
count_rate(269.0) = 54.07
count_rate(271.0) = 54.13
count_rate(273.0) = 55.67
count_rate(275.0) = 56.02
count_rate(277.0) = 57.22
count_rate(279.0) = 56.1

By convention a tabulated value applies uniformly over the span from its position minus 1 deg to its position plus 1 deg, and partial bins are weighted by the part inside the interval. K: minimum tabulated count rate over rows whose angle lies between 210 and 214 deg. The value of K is 69.07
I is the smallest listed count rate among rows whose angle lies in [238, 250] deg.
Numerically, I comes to 43.93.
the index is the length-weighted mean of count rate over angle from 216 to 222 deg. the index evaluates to 66.4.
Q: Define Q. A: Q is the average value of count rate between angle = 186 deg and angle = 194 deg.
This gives 45.4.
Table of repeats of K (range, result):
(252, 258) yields 42.78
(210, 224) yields 63.32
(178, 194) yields 43.33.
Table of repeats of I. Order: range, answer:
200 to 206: 57.47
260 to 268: 49.26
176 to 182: 60.86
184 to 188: 48.9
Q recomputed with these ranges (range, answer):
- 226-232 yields 60.4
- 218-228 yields 64.3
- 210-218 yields 68.9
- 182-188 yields 53.5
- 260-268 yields 51.4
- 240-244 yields 48.3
